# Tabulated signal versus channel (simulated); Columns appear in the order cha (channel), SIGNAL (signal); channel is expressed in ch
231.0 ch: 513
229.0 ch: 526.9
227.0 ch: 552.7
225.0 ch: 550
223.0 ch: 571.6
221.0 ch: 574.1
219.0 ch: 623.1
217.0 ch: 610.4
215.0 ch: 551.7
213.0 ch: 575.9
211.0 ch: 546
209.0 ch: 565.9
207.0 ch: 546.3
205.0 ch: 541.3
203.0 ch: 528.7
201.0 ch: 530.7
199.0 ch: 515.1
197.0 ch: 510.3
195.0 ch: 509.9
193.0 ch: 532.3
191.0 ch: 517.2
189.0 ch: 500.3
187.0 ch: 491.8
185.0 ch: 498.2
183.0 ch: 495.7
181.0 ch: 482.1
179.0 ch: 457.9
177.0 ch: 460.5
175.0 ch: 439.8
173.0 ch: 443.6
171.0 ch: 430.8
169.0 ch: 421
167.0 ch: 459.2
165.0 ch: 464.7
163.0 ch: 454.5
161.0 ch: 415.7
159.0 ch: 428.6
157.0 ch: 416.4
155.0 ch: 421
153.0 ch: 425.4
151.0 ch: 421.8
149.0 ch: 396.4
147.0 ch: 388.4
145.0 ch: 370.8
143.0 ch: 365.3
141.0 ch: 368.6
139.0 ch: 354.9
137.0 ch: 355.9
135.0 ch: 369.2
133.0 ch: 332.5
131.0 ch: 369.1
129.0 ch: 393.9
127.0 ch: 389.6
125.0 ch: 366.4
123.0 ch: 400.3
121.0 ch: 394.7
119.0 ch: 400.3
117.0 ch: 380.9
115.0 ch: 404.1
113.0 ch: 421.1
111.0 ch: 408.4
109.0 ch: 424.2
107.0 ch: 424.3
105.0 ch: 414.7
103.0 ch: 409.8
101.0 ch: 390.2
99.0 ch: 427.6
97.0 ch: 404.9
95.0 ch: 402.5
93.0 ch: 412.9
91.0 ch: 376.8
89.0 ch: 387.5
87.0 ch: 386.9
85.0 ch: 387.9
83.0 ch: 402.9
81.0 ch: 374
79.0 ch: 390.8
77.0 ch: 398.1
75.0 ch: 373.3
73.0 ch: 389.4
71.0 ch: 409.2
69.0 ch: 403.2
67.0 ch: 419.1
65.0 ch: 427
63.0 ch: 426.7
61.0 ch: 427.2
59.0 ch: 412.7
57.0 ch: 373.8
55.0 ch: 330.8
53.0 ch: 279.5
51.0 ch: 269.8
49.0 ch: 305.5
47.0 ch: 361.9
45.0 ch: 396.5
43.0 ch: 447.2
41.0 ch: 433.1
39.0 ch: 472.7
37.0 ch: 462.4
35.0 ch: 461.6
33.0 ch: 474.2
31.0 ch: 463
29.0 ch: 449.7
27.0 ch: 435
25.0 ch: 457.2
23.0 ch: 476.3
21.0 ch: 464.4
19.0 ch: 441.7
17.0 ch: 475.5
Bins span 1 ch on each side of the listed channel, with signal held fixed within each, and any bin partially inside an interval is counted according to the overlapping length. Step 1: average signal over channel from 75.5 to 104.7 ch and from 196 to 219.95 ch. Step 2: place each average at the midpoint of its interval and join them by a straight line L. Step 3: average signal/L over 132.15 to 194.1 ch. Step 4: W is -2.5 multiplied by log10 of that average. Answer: 0.149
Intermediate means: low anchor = 397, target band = 432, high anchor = 554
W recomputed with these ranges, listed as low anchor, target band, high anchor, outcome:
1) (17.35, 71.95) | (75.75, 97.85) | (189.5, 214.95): 0.14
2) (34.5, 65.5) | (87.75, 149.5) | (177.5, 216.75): 0.16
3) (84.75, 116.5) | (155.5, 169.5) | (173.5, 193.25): 0.07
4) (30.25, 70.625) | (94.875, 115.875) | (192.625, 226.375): 0.10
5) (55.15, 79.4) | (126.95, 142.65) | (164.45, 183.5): 0.19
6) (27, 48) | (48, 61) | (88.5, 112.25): 0.27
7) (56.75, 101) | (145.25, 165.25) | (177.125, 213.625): 0.14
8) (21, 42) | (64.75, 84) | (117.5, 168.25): 0.10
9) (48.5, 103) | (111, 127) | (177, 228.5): 0.11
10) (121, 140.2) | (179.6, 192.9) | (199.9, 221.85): 0.01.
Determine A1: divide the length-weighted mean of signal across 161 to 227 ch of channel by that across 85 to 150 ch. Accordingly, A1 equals 1.31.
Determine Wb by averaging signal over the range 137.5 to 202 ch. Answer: 449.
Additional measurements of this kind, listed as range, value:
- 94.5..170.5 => 402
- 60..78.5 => 408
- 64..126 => 400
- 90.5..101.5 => 404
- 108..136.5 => 389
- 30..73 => 402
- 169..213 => 502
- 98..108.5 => 414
